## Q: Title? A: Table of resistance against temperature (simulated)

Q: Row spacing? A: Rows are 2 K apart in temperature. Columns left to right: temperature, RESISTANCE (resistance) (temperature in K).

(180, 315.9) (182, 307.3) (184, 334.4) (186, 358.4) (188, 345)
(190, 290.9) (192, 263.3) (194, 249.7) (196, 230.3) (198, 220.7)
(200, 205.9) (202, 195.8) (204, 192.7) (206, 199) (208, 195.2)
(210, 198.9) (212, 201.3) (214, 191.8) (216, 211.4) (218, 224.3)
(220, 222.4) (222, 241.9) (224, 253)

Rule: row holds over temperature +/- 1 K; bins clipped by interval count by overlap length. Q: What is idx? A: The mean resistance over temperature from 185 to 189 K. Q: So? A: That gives 352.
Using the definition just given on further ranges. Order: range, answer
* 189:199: 251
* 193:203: 220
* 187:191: 318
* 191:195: 256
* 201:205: 194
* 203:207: 196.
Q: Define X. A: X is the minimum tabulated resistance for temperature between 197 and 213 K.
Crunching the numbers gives 192.7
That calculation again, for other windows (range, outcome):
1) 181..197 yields 230.3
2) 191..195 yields 249.7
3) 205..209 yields 195.2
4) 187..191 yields 290.9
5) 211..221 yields 191.8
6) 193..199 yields 220.7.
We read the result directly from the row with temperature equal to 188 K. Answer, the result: 345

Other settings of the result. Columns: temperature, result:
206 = 199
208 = 195.2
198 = 220.7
